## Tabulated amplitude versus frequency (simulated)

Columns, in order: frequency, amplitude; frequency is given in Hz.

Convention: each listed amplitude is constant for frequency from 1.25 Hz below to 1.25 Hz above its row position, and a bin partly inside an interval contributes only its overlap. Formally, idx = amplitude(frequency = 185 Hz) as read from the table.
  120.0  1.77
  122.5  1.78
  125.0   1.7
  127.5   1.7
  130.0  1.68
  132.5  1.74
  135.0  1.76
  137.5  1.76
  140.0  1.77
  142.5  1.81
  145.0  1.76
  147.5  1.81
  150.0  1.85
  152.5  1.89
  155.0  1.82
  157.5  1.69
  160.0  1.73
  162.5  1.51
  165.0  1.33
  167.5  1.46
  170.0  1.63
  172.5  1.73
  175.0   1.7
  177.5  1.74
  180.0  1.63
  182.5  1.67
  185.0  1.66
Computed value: 1.66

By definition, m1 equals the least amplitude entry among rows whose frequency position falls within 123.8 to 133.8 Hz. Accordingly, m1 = 1.68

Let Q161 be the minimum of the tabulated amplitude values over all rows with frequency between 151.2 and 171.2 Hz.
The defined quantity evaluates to 1.33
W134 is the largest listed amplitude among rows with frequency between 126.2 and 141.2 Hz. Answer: 1.77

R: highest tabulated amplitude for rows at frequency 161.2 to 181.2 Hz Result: 1.74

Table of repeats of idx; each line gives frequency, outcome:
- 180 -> 1.63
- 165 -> 1.33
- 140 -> 1.77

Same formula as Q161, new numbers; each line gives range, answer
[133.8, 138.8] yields 1.76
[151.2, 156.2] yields 1.82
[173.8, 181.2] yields 1.63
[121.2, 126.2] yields 1.7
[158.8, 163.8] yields 1.51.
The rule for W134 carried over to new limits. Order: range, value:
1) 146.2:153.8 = 1.89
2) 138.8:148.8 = 1.81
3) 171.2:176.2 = 1.73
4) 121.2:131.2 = 1.78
